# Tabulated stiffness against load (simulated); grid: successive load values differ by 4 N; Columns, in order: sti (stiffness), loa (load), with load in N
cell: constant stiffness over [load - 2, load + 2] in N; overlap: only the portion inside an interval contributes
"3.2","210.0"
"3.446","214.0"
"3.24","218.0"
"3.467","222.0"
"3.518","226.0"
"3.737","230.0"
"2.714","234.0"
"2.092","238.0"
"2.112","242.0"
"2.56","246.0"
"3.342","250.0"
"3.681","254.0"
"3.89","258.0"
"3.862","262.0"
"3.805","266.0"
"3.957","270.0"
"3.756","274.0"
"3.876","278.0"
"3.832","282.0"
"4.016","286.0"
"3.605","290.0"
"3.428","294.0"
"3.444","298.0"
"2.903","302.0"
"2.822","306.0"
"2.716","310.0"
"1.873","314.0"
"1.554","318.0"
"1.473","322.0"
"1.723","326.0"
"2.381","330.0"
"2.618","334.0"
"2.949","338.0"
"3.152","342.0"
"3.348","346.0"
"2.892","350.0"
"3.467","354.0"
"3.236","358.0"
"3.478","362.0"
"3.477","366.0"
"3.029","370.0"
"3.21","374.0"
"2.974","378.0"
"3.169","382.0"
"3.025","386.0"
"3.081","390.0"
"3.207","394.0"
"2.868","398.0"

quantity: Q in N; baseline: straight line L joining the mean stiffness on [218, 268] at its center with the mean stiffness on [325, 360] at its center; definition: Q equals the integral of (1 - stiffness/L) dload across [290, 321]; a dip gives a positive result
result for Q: 3.38 N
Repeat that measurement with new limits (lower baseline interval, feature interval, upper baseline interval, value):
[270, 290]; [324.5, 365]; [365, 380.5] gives 4.78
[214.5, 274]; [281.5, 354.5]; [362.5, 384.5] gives 9.47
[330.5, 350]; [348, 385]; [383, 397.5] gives -2.29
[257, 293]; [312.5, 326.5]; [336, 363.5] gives 7.37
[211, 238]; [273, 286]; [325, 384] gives -2.87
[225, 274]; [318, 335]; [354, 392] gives 6.71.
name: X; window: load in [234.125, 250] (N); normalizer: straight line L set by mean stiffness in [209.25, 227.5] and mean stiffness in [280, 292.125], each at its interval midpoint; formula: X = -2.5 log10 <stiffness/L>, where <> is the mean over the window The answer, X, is 0.40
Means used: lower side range 3.38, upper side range 3.81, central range 2.45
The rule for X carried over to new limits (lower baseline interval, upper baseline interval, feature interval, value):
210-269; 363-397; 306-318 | 0.38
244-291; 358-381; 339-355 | 0.05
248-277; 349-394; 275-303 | 0.00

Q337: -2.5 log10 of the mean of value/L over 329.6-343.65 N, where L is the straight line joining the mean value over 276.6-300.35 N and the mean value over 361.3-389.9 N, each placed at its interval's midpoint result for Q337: 0.21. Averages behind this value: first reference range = 3.68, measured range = 2.81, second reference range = 3.17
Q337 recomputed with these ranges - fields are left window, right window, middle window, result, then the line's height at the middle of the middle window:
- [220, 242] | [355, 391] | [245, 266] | -0.16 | 3.05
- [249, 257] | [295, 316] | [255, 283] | -0.16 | 3.34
